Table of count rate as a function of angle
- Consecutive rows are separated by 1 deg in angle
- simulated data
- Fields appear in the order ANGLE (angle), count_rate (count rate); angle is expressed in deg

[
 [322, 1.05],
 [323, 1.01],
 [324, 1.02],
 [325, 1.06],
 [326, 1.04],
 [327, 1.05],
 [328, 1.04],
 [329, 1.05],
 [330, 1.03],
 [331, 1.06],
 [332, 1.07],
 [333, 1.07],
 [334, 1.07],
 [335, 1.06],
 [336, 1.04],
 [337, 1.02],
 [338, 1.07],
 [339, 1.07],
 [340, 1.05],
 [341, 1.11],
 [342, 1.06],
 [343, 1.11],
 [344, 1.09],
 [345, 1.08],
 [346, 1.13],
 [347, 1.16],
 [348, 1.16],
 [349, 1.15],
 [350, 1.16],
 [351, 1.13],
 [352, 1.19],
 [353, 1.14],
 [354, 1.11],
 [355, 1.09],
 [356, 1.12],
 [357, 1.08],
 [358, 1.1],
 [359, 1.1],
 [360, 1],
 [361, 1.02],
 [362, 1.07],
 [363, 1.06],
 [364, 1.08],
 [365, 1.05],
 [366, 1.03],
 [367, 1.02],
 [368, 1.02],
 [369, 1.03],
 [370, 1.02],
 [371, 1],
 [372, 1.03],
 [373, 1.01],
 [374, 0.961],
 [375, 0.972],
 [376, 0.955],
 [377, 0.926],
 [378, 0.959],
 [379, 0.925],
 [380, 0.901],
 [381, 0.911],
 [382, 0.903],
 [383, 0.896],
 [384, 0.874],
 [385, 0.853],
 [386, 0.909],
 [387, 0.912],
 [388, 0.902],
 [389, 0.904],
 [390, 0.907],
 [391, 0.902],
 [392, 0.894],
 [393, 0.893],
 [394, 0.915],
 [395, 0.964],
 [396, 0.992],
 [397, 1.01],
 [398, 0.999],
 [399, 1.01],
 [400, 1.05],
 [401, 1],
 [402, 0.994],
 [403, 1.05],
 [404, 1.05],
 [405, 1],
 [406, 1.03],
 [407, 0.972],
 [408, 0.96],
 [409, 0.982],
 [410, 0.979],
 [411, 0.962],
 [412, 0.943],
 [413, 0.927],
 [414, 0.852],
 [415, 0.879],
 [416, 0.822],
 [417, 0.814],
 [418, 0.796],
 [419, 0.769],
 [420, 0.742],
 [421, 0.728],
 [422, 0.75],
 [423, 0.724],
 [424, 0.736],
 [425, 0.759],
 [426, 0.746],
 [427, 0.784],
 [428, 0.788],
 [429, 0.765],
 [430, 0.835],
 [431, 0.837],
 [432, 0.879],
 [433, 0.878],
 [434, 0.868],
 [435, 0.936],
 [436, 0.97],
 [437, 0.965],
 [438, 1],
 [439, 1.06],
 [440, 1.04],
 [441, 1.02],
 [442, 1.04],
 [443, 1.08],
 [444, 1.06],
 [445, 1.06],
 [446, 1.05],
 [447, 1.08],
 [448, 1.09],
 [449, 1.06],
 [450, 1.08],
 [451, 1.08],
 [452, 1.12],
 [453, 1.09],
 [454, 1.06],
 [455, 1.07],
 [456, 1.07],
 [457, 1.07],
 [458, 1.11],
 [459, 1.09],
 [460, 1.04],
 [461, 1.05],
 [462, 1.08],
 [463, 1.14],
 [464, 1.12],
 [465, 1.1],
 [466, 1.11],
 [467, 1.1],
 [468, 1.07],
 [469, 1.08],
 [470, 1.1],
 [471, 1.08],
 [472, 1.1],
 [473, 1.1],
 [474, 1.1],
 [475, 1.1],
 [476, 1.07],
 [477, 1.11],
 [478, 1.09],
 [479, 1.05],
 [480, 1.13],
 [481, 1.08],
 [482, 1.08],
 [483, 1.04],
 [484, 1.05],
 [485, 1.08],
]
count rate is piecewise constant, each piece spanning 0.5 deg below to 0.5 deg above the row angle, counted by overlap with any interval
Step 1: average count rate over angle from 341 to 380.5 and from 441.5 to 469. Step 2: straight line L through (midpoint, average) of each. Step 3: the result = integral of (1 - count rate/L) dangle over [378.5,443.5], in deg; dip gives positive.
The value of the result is 9.7 deg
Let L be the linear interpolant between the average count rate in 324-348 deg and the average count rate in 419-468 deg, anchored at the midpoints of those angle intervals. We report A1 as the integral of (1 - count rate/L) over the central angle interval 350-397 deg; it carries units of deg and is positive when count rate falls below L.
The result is 2.0 deg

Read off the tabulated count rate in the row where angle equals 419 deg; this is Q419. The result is 0.769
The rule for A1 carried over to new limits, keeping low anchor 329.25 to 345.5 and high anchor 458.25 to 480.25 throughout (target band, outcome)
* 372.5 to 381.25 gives 1.0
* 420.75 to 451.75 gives 4.4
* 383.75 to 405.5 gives 2.5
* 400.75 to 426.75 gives 4.8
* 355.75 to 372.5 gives 0.4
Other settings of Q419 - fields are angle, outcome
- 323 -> 1.01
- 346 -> 1.13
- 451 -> 1.08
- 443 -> 1.08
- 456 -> 1.07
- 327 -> 1.05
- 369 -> 1.03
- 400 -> 1.05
